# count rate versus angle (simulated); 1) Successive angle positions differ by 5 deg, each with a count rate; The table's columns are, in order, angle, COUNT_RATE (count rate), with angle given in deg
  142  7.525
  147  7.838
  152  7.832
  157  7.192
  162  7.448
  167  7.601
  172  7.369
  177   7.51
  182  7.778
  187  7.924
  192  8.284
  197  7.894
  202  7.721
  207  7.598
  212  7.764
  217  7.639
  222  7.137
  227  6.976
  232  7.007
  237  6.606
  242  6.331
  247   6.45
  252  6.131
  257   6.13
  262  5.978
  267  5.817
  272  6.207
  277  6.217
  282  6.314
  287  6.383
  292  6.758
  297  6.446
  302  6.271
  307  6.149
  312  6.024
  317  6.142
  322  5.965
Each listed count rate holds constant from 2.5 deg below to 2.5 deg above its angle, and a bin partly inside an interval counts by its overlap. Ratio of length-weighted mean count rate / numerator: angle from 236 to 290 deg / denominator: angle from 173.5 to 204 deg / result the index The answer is 0.8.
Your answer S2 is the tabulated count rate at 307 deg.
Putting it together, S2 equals 6.149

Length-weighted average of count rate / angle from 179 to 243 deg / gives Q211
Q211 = 7.46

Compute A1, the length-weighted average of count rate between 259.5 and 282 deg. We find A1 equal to 6.08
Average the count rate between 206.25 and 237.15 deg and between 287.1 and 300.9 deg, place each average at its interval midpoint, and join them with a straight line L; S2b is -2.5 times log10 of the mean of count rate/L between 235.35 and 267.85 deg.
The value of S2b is 0.12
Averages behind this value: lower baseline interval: 7.28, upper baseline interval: 6.53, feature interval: 6.22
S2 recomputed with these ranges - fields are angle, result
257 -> 6.13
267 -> 5.817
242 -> 6.331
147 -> 7.838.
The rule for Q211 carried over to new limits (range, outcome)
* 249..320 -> 6.21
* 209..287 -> 6.58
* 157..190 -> 7.58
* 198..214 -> 7.71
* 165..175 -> 7.48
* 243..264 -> 6.19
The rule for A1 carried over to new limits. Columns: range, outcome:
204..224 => 7.55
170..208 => 7.77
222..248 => 6.73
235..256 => 6.36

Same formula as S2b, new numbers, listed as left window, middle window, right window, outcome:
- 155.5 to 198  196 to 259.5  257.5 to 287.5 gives -0.022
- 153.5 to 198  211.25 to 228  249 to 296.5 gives -0.054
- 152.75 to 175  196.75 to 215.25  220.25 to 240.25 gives -0.091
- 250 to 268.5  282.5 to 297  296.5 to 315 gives -0.065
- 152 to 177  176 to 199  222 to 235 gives -0.087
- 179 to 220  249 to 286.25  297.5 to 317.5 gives 0.108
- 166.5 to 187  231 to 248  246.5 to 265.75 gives -0.024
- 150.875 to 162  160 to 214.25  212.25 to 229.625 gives -0.047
